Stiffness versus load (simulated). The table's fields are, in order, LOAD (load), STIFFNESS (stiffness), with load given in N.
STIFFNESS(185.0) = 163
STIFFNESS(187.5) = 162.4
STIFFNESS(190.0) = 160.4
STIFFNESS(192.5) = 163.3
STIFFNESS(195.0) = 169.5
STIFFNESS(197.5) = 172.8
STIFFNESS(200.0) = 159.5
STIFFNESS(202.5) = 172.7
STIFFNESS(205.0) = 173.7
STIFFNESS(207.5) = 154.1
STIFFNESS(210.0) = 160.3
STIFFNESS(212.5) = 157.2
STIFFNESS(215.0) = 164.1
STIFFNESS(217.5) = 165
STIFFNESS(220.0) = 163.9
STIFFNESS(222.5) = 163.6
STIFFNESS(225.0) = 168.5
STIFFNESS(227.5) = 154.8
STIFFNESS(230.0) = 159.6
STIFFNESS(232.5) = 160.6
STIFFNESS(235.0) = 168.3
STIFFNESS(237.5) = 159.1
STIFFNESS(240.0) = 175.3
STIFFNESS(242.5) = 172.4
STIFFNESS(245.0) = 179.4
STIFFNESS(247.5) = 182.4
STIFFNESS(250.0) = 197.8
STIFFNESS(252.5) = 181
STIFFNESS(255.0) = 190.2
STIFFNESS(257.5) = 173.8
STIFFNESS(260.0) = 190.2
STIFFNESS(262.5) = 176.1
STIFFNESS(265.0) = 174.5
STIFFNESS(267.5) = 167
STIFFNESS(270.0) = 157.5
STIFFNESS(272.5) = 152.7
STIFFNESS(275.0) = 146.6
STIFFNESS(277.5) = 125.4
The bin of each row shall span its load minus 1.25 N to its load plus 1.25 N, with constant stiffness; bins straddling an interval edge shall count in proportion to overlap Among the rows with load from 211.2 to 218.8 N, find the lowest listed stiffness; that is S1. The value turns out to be 157.2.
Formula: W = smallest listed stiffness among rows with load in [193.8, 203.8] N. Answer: 159.5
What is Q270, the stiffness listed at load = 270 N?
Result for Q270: 157.5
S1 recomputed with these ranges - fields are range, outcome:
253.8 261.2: 173.8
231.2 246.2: 159.1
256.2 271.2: 157.5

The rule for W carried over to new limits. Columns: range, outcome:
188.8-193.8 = 160.4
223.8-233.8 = 154.8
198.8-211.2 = 154.1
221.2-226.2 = 163.6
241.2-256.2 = 172.4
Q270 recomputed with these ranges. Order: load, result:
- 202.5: 172.7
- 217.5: 165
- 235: 168.3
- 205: 173.7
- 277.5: 125.4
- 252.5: 181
